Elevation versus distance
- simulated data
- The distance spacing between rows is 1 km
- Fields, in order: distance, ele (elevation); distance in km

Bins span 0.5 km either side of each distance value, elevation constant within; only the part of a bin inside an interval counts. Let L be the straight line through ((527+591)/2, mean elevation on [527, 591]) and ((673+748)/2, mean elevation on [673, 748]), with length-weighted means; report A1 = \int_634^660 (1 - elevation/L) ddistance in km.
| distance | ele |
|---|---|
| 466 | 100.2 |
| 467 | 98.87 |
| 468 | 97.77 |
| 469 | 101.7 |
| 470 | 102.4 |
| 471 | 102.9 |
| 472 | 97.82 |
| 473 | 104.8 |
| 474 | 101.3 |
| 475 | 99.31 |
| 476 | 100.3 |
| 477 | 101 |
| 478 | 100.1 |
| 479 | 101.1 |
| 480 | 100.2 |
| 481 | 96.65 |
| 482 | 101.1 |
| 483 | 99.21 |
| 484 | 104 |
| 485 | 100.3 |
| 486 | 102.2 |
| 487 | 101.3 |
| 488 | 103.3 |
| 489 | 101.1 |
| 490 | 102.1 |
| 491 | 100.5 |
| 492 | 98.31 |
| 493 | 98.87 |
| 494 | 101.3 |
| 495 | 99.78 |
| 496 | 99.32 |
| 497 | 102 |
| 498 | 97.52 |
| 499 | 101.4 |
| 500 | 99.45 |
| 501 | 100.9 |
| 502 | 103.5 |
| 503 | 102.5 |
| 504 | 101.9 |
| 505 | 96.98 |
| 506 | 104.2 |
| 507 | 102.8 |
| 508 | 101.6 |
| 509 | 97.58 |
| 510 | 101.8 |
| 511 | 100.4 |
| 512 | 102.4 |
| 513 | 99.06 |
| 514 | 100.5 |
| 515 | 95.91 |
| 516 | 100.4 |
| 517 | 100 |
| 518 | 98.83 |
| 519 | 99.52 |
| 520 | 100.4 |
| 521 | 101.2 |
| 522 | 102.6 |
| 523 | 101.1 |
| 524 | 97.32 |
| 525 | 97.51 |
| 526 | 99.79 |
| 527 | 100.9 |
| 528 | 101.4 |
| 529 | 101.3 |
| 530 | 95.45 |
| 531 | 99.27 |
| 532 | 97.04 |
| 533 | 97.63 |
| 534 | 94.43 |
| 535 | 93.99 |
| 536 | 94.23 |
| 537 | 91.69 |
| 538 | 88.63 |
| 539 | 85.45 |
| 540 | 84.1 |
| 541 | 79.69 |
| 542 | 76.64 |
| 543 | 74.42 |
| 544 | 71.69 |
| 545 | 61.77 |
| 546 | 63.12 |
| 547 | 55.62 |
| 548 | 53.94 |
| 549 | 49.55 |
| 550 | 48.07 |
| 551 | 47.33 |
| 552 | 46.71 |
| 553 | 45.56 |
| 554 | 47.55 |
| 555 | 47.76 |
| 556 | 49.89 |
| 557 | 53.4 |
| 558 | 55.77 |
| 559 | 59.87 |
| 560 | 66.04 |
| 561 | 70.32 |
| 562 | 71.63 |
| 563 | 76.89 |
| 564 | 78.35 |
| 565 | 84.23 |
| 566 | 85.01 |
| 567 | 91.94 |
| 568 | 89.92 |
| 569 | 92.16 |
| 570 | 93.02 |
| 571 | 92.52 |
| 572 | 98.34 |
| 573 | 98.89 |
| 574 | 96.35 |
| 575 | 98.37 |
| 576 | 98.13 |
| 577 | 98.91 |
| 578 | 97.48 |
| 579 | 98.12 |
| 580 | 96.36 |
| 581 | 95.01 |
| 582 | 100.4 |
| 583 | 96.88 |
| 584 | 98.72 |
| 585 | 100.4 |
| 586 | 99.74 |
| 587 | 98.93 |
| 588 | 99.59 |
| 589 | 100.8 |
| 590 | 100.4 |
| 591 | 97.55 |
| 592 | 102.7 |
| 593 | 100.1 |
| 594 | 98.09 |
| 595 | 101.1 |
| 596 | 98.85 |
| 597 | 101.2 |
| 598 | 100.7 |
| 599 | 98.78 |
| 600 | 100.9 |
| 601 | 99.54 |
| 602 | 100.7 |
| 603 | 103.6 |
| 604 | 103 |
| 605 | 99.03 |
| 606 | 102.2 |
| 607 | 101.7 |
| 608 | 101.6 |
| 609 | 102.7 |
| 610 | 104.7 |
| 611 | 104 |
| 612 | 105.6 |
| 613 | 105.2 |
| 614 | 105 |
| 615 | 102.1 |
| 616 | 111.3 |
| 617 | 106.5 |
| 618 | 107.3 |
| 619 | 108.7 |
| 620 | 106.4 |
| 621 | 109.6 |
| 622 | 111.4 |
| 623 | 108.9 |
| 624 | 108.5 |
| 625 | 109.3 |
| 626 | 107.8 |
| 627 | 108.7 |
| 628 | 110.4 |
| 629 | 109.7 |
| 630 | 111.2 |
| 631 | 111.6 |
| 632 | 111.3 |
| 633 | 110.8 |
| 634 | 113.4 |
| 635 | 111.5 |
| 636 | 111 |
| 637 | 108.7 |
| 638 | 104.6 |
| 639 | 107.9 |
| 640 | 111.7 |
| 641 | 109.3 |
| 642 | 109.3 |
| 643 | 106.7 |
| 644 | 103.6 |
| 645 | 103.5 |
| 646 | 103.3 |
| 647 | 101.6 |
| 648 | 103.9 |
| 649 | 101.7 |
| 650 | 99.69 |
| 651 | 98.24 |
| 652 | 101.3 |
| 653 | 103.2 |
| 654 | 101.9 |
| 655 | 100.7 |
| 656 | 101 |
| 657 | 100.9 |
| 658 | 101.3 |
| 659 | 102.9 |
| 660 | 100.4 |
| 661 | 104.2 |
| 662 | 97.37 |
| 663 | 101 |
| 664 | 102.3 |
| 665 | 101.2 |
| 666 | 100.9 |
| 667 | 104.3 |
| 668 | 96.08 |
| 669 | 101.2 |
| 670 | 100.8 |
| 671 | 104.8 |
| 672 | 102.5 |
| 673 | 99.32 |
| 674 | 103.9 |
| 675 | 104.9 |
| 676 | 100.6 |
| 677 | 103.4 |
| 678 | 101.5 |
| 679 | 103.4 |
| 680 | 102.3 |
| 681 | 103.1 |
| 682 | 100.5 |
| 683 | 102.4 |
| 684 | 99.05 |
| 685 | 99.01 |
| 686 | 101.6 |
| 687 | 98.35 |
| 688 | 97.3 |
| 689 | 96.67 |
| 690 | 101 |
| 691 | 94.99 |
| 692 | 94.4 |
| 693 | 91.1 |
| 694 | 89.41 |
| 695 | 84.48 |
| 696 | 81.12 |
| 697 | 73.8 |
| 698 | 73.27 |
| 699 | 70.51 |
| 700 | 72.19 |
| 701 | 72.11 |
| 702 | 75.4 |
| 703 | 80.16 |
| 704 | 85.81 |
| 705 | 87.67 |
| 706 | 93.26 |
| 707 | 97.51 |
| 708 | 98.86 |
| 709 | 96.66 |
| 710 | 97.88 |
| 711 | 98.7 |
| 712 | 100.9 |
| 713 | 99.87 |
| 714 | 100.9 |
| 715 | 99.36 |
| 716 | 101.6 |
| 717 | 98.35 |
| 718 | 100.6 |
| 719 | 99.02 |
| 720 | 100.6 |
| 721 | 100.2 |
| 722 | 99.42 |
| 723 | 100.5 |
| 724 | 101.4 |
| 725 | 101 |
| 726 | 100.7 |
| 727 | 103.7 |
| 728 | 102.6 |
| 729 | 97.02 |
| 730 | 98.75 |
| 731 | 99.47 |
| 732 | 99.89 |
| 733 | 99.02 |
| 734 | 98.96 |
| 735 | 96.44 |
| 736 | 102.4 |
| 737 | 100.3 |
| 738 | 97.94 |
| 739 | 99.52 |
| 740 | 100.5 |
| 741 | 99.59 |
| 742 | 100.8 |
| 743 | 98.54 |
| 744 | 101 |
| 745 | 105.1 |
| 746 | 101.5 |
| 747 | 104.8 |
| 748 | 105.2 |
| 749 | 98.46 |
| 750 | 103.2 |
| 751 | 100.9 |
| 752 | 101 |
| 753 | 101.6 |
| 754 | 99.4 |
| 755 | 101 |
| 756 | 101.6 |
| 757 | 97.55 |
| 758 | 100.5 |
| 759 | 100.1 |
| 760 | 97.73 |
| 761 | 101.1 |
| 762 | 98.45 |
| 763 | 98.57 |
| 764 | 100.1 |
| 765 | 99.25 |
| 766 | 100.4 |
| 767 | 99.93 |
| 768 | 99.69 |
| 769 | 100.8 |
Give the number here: -3.98 km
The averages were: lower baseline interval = 82.4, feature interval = 104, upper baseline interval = 96.6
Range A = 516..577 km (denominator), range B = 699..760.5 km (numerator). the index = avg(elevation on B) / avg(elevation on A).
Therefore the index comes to 1.19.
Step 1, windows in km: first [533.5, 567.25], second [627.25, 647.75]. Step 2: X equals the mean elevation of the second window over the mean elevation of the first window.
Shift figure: 1.6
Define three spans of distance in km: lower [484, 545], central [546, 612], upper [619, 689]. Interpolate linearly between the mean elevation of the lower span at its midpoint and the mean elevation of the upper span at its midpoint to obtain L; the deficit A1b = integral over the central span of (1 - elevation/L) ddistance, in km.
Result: 9.1 km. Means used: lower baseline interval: 97.2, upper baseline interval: 104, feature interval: 86.8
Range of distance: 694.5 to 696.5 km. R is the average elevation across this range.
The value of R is 82.8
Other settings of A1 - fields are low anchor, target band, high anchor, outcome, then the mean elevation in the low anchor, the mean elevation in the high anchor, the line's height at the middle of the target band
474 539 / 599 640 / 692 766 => -3.64 km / 99.6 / 96.4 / 98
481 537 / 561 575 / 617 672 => 1.94 km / 99.9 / 105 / 102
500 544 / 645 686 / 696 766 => -2.02 km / 96.6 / 96.9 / 96.8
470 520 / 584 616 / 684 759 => -0.91 km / 101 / 96.3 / 98.6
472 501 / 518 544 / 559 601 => 0.95 km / 101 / 93.9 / 97.4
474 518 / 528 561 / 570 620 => 9.52 km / 101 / 101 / 101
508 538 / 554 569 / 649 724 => 4.30 km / 98.6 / 96.8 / 98.2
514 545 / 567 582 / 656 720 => -0.26 km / 93.7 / 96.1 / 94.4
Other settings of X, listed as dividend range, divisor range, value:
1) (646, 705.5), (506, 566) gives 1.17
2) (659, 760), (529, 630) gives 1.08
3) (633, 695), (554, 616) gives 1.10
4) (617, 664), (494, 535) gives 1.06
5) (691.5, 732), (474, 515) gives 0.92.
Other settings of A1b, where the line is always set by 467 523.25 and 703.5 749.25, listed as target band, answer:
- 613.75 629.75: -1.3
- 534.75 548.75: 3.4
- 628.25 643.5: -1.5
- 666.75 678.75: -0.3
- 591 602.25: 0.0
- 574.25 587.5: 0.3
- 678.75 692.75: 0.0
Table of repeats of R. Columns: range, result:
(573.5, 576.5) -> 97.6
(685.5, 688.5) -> 99.1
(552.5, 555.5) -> 47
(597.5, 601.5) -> 100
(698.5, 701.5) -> 71.6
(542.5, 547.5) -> 65.3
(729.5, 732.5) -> 99.4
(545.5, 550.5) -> 54.1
